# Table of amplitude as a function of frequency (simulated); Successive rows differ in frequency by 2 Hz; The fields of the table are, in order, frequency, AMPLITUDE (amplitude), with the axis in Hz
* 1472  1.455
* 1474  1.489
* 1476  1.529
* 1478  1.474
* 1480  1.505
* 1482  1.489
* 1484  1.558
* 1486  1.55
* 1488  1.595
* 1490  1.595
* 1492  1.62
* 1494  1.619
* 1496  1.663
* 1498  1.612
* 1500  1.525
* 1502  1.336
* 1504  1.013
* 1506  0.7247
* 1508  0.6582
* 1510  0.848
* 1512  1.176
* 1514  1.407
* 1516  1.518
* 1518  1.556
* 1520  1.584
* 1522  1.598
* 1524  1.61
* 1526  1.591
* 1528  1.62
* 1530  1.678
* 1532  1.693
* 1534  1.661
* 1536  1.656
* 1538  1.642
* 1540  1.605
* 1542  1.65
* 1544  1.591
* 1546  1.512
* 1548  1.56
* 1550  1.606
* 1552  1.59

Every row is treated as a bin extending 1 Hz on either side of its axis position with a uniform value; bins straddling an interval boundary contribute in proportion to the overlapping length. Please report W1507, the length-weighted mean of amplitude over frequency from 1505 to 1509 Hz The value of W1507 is 0.691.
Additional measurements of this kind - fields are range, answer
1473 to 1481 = 1.5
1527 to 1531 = 1.65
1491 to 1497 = 1.63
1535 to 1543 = 1.64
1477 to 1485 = 1.51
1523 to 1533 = 1.64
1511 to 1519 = 1.41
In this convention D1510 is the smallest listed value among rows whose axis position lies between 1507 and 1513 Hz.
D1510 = 0.6582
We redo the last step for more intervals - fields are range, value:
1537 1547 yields 1.512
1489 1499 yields 1.595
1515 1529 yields 1.518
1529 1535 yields 1.661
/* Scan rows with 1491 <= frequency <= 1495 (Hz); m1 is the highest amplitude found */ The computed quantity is 1.62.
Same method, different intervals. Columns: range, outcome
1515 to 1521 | 1.584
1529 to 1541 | 1.693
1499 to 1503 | 1.525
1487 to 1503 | 1.663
